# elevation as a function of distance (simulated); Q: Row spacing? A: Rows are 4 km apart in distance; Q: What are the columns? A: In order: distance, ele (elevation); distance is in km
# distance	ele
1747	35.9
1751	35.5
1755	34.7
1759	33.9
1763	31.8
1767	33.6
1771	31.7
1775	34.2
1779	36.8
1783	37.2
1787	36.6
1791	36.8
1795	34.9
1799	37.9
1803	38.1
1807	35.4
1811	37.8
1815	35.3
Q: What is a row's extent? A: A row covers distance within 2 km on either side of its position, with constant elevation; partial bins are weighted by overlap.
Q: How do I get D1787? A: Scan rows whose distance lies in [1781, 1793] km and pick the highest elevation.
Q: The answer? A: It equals 37.2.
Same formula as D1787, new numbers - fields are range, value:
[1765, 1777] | 34.2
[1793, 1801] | 37.9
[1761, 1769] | 33.6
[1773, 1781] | 36.8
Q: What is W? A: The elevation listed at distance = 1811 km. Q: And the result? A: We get 37.8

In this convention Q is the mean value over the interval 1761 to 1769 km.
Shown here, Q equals 32.7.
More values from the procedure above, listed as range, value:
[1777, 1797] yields 36.5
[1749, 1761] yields 34.7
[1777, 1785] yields 37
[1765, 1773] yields 32.6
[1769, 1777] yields 33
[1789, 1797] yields 35.8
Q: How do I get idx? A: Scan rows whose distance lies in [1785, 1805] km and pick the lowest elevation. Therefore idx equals 34.9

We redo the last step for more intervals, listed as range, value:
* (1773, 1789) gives 34.2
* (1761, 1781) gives 31.7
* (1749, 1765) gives 31.8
